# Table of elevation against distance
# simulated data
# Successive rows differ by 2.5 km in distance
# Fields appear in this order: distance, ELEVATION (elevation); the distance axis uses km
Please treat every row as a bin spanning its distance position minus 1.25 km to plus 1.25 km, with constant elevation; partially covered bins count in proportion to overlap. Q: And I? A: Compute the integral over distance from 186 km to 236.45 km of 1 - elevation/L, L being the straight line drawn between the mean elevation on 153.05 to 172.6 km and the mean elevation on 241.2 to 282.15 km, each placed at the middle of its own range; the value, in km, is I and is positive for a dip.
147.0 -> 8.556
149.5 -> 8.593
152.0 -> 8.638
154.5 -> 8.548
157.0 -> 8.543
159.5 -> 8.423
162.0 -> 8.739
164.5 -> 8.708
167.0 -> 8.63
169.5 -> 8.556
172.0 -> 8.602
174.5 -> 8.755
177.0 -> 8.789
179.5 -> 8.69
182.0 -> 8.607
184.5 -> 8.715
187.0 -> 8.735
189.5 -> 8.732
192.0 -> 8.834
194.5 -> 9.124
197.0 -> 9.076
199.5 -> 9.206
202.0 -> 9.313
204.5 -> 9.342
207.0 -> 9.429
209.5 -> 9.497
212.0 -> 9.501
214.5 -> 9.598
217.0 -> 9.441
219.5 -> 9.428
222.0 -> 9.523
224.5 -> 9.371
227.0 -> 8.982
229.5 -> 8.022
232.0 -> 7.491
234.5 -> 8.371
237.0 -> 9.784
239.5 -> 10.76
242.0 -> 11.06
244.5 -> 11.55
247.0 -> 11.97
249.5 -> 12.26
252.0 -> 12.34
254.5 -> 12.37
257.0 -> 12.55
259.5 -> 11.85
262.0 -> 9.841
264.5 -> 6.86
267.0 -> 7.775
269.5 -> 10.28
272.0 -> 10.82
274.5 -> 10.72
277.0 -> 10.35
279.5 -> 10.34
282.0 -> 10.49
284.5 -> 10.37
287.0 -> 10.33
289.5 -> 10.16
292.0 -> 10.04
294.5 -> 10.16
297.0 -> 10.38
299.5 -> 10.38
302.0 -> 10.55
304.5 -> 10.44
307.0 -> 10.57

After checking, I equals 3.10 km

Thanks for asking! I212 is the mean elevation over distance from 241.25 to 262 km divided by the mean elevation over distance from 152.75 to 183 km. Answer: 1.38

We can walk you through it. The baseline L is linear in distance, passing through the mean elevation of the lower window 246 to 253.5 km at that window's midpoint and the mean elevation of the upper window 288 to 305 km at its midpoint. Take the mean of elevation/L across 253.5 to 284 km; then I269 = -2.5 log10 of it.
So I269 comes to 0.11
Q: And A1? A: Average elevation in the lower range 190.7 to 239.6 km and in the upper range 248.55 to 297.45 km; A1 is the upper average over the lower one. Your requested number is 1.1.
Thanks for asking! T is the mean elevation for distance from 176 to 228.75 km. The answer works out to 9.13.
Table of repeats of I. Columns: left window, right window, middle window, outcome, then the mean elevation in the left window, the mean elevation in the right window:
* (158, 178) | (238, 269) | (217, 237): 2.64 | 8.65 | 10.9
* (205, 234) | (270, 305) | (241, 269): -3.36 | 9.1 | 10.4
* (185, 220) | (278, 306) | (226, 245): 0.41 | 9.22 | 10.3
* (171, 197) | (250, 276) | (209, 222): 0.00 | 8.78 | 10.6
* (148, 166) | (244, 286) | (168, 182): 0.44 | 8.6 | 10.7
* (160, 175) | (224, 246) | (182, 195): 0.19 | 8.65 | 9.52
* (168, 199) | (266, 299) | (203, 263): -4.27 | 8.78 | 10.2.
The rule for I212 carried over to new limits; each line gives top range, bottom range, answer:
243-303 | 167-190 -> 1.22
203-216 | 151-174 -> 1.10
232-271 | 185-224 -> 1.14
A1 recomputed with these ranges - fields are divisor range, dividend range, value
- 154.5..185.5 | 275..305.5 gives 1.20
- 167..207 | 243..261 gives 1.36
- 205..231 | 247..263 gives 1.29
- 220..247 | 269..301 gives 1.08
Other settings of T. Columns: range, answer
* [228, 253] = 10.3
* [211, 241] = 9.2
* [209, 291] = 10.1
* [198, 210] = 9.34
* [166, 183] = 8.66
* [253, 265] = 11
